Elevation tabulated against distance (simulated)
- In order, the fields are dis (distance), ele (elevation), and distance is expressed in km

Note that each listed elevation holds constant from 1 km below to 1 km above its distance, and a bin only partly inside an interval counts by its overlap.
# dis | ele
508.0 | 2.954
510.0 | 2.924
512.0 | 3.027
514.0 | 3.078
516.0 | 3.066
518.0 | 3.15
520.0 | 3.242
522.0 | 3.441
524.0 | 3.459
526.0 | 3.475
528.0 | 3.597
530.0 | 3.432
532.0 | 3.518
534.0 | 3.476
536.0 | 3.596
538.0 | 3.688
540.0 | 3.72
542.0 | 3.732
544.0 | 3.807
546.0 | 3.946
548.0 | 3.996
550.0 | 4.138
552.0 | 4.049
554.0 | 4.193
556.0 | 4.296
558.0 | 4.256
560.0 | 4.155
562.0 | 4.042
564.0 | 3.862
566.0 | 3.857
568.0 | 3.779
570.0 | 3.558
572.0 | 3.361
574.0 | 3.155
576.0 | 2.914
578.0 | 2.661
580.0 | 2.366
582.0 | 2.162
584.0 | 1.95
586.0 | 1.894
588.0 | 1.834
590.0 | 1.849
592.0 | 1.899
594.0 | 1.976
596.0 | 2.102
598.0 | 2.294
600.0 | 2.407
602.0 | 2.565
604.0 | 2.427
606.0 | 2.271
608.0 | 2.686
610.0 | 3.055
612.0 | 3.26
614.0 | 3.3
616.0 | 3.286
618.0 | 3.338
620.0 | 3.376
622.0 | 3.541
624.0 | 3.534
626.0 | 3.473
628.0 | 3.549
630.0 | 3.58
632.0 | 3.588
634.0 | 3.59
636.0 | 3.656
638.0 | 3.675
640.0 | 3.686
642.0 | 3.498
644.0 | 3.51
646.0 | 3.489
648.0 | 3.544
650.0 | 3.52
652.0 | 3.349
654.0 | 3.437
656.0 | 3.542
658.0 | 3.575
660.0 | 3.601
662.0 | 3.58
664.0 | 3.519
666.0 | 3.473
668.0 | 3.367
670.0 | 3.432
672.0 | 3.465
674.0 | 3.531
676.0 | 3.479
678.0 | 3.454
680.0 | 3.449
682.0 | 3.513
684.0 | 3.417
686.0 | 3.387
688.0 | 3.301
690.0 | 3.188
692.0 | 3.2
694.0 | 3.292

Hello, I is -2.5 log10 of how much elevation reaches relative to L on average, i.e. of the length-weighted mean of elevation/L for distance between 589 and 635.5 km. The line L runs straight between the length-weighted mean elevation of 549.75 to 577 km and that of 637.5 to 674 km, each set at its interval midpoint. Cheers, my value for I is 0.24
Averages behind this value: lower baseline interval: 3.82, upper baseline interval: 3.51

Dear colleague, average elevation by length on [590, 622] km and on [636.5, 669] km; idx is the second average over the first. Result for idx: 1.31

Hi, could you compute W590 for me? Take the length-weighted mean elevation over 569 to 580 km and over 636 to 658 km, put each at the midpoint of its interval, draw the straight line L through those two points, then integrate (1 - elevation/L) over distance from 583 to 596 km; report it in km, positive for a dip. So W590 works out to 5.12 km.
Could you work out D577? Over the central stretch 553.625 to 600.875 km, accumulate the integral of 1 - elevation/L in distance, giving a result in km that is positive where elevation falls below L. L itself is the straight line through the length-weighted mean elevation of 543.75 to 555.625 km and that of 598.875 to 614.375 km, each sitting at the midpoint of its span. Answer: 7.2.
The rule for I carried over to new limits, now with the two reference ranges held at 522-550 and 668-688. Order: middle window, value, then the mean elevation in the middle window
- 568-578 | 0.12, 3.24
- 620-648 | -0.01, 3.56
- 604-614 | 0.25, 2.83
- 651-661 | -0.01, 3.5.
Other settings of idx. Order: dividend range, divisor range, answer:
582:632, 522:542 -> 0.77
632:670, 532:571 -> 0.91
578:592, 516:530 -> 0.61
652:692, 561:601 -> 1.28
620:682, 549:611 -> 1.19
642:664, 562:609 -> 1.34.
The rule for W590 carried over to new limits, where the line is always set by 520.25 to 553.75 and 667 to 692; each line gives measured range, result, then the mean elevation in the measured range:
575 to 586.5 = 4.0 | 2.34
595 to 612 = 5.0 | 2.52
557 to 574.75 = -0.7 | 3.79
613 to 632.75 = 0.4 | 3.45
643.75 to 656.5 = -0.1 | 3.48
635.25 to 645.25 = -0.3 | 3.6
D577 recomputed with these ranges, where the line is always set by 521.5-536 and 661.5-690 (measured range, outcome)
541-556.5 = -2.33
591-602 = 4.11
